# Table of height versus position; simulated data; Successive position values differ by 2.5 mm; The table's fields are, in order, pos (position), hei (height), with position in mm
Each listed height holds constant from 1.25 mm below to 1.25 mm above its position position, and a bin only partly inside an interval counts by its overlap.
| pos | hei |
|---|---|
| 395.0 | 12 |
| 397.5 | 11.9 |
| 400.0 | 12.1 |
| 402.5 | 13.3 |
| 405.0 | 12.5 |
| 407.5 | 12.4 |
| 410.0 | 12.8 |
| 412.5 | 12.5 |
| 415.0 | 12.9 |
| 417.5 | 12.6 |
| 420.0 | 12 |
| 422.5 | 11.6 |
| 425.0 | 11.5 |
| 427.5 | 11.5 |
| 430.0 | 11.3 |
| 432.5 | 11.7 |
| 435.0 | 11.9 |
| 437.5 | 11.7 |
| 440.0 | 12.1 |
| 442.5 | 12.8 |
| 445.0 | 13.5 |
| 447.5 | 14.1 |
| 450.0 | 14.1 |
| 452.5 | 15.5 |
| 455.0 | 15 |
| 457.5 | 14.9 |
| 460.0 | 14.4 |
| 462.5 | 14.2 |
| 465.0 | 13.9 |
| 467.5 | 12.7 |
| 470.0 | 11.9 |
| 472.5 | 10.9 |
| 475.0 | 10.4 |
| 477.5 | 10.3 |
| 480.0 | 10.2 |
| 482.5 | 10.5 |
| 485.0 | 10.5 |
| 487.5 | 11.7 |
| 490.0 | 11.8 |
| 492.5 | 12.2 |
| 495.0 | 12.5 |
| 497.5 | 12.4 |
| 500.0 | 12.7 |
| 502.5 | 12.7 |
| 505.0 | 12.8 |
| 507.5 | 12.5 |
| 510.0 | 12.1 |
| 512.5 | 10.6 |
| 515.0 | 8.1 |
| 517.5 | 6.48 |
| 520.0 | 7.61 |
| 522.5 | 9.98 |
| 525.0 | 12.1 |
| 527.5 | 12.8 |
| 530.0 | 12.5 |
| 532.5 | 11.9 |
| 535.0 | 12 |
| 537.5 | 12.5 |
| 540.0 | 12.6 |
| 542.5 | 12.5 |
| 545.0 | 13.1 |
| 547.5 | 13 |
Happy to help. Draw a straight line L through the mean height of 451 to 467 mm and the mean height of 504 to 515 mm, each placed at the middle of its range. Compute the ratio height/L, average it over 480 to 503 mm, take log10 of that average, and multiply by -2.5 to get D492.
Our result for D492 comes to 0.072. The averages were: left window 14.6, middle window 11.8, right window 11.5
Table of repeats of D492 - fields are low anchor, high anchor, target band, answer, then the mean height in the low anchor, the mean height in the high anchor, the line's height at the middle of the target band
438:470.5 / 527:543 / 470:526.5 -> 0.18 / 13.8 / 12.4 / 13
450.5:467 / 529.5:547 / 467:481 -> 0.27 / 14.5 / 12.5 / 14.1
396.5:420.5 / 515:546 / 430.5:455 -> -0.08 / 12.5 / 11.2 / 12.1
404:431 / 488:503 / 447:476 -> -0.11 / 12.2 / 12.3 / 12.3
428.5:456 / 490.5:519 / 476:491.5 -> 0.10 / 13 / 11.3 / 11.9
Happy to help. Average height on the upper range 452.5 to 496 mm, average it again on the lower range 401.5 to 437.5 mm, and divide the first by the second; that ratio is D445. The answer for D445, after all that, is 1.01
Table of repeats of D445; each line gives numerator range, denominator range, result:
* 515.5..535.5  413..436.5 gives 0.88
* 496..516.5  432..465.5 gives 0.86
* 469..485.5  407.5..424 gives 0.86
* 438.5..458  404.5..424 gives 1.12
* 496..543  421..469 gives 0.87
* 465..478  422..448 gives 0.95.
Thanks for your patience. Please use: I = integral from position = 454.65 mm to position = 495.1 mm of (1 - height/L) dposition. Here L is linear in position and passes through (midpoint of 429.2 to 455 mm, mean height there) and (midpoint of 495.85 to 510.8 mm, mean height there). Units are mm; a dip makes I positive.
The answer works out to 1.9 mm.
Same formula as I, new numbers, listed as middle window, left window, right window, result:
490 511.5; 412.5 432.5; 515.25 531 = -4.0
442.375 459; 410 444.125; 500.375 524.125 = -4.0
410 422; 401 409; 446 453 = 0.6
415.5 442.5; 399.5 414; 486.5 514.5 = 1.4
